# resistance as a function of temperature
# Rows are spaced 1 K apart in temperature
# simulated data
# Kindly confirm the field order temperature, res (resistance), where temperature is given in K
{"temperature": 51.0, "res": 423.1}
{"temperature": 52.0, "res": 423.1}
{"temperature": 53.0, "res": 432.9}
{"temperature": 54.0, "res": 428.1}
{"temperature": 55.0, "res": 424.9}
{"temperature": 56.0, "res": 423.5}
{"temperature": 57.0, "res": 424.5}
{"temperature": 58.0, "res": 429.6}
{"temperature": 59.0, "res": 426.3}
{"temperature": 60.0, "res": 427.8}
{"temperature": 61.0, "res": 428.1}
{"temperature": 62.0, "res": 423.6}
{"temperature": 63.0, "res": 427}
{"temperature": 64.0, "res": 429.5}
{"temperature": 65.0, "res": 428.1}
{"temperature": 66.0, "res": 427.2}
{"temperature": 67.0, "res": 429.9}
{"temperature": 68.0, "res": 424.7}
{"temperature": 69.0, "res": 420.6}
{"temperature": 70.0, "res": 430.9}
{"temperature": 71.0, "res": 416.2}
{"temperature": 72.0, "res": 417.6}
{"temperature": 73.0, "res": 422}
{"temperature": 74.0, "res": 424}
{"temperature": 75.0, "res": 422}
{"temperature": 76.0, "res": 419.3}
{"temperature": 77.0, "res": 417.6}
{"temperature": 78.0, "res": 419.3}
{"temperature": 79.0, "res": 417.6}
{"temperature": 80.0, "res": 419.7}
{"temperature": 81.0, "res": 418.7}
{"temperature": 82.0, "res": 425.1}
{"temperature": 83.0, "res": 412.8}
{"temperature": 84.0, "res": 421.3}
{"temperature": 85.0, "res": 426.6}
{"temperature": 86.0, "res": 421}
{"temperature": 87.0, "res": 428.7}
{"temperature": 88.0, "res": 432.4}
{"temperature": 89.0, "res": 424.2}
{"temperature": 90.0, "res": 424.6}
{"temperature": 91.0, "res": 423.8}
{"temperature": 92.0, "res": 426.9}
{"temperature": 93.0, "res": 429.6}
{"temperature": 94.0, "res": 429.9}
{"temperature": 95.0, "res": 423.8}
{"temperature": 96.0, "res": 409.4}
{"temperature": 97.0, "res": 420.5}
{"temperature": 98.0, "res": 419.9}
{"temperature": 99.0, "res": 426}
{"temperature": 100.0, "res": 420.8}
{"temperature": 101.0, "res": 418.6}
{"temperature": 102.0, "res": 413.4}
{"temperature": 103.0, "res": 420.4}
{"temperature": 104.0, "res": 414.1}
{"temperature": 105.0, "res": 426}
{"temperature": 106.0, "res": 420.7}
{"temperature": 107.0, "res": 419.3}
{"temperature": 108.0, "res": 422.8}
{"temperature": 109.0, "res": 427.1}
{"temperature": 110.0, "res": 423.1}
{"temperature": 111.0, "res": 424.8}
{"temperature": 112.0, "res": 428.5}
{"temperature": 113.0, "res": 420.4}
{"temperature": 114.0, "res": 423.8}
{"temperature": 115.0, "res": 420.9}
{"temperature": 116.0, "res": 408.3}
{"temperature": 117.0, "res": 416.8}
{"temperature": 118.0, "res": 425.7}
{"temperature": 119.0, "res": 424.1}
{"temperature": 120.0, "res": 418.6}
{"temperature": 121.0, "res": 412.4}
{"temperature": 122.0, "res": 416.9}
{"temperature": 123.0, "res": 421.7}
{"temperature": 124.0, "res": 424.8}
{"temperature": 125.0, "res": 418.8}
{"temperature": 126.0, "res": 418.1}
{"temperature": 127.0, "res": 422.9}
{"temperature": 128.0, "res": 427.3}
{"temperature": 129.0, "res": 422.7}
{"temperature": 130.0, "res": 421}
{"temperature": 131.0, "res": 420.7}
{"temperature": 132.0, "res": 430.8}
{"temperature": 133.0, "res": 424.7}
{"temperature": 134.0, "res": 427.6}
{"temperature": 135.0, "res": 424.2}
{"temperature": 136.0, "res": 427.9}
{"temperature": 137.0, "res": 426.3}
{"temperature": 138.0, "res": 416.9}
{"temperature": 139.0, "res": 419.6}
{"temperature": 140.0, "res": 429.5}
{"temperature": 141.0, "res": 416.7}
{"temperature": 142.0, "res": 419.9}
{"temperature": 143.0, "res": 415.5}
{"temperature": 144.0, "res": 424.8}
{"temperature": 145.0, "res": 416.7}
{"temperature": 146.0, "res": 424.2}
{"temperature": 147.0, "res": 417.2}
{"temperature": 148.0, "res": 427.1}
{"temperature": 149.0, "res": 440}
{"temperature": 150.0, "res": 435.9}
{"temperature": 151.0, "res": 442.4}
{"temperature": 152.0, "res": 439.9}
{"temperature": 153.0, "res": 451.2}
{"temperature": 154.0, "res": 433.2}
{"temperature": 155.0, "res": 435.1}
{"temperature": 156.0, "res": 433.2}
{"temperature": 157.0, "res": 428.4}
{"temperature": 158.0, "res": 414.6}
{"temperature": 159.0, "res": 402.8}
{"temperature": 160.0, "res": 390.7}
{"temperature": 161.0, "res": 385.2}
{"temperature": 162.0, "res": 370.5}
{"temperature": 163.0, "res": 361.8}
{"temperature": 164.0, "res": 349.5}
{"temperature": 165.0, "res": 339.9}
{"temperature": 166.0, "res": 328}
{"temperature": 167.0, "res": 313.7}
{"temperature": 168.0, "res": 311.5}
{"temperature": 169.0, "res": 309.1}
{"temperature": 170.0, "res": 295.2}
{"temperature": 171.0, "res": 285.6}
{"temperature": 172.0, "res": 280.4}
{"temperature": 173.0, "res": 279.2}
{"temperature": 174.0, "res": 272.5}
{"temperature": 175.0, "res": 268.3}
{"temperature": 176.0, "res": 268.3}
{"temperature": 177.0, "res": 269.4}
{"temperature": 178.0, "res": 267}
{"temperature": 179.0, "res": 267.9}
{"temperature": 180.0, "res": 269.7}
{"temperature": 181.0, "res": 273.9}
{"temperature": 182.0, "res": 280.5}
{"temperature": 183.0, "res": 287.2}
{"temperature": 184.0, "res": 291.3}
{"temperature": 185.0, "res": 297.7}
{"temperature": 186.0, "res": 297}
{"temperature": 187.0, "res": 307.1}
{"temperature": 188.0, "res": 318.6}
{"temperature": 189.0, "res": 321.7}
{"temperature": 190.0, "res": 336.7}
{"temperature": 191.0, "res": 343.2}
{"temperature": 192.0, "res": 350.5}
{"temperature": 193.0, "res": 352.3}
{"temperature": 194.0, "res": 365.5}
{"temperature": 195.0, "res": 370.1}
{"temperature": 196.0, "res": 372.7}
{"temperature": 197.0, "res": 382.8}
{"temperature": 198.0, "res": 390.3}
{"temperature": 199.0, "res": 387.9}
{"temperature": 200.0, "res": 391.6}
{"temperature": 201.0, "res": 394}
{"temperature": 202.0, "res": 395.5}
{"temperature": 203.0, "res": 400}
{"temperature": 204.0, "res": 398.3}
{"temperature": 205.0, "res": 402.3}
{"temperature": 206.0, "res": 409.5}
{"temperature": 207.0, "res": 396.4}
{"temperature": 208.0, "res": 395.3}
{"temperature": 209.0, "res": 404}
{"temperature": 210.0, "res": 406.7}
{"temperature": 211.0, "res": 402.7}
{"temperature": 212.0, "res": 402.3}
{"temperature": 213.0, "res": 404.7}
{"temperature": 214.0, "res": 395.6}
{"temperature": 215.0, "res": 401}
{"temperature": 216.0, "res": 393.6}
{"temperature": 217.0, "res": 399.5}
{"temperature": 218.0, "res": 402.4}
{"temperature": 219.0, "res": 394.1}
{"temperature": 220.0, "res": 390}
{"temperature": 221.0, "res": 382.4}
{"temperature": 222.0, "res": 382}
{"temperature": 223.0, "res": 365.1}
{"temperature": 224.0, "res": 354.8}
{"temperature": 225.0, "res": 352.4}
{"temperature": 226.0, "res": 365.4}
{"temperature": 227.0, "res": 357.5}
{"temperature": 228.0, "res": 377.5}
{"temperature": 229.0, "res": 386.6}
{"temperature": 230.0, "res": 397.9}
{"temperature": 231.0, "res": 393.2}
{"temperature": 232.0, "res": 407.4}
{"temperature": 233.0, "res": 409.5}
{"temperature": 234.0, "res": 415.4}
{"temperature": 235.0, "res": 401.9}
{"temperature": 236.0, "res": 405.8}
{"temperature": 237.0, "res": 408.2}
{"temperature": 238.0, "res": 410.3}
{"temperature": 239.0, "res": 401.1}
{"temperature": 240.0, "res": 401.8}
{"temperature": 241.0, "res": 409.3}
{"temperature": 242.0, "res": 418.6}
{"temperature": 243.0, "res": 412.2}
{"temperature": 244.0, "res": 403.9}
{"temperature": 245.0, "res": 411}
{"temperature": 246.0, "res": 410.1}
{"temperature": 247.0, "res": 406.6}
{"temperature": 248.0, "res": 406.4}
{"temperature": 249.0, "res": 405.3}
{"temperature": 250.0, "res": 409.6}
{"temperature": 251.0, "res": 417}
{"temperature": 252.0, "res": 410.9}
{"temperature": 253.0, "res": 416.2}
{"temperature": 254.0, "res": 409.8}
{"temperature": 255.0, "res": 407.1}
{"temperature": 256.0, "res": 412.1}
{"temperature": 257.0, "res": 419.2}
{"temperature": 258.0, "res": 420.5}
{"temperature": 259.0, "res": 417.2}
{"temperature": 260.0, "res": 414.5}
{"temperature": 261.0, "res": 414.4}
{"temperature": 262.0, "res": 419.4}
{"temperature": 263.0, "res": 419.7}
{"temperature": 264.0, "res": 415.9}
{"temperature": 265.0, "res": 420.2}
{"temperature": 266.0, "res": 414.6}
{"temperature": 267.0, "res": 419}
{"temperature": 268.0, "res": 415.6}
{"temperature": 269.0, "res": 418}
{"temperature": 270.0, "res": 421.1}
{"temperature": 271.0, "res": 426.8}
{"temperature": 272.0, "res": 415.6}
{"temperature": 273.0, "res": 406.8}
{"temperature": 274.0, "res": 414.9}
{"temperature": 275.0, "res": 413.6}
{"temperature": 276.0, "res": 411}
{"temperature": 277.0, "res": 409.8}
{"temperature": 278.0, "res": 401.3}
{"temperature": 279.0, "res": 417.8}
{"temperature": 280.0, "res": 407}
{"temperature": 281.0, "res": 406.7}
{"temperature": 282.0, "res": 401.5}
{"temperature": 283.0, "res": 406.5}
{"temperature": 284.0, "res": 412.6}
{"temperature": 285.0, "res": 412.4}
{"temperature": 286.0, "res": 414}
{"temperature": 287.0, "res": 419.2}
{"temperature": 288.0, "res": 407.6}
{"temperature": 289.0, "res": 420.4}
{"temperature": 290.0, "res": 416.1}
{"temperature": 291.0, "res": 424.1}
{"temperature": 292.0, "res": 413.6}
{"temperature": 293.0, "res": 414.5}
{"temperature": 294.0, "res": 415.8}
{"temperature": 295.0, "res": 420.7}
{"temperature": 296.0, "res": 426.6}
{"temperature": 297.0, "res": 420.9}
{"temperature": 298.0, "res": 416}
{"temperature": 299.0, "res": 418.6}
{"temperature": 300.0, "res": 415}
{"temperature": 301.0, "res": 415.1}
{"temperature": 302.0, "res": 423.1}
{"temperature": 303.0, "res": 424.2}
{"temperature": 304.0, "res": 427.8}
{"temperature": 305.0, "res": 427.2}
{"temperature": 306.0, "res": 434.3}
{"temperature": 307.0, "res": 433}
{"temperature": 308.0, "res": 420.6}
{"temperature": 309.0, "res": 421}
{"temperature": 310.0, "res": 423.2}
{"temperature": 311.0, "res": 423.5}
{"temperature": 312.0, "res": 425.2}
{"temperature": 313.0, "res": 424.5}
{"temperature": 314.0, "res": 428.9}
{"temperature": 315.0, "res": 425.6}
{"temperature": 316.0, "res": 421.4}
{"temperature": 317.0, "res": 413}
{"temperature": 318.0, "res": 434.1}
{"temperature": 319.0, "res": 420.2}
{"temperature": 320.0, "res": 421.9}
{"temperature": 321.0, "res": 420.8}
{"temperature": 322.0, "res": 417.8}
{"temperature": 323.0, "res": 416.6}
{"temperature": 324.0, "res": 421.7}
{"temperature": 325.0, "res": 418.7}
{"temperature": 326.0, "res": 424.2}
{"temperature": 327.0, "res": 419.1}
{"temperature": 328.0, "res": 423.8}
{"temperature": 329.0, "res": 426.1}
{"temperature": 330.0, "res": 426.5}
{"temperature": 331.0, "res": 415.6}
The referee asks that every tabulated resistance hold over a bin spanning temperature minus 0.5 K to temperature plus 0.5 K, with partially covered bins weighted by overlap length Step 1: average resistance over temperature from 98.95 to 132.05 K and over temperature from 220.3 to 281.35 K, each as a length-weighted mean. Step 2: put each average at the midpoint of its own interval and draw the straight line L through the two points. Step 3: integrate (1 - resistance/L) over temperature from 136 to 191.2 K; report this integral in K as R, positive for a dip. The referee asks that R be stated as 7.7 K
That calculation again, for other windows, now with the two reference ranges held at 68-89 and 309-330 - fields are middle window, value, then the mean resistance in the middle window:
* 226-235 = 0.6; 392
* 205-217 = 0.6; 401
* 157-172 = 2.7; 348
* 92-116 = 0.0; 422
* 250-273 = 0.3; 416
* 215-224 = 0.7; 387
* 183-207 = 3.6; 359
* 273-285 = 0.4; 409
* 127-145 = 0.0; 423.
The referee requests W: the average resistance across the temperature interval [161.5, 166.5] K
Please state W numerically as 350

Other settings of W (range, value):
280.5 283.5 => 405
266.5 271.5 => 420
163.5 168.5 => 329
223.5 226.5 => 358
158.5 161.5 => 393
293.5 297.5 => 421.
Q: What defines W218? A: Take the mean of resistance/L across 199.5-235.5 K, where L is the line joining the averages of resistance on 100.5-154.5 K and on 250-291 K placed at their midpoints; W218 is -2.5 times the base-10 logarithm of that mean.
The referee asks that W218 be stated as 0.07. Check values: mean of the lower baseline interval 424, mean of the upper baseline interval 414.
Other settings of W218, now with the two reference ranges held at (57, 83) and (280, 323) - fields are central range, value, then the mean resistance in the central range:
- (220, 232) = 0.12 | 376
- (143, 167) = 0.04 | 407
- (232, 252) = 0.03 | 409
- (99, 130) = 0.00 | 421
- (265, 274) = 0.01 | 417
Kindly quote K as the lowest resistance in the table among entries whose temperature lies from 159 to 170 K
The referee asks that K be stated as 295.2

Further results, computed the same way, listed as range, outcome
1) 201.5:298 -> 352.4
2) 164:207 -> 267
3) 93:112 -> 409.4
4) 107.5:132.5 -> 408.3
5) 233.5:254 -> 401.1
